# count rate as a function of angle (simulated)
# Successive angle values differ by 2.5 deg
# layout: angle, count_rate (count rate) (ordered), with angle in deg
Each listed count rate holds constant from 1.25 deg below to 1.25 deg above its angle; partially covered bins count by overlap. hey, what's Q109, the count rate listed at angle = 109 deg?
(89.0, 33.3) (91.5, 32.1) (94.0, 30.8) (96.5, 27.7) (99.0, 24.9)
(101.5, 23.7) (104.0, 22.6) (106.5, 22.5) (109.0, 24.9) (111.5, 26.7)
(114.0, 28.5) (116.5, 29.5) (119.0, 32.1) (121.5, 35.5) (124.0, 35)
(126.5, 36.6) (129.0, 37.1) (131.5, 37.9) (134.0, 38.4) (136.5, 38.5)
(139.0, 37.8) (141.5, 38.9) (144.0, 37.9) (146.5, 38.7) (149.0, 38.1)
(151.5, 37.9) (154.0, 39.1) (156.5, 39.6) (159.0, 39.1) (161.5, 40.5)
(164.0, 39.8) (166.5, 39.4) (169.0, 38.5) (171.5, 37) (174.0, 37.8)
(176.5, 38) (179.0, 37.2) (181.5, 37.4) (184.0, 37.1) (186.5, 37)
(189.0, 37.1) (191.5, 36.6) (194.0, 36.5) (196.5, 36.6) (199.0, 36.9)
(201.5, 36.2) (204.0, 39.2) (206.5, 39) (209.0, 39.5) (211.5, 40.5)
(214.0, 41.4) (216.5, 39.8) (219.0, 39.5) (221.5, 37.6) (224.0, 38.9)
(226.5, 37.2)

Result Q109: 24.9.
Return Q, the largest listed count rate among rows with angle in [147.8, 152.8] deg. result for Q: 38.1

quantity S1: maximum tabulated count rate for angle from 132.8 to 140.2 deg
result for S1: 38.5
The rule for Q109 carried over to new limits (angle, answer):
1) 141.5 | 38.9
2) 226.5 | 37.2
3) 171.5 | 37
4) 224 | 38.9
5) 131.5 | 37.9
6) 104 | 22.6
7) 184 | 37.1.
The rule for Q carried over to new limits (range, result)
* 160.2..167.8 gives 40.5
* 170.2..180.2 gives 38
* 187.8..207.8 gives 39.2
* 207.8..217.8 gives 41.4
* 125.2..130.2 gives 37.1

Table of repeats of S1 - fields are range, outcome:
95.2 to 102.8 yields 27.7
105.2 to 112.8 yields 26.7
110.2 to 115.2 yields 28.5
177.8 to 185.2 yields 37.4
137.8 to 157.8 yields 39.6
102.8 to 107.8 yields 22.6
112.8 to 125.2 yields 35.5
